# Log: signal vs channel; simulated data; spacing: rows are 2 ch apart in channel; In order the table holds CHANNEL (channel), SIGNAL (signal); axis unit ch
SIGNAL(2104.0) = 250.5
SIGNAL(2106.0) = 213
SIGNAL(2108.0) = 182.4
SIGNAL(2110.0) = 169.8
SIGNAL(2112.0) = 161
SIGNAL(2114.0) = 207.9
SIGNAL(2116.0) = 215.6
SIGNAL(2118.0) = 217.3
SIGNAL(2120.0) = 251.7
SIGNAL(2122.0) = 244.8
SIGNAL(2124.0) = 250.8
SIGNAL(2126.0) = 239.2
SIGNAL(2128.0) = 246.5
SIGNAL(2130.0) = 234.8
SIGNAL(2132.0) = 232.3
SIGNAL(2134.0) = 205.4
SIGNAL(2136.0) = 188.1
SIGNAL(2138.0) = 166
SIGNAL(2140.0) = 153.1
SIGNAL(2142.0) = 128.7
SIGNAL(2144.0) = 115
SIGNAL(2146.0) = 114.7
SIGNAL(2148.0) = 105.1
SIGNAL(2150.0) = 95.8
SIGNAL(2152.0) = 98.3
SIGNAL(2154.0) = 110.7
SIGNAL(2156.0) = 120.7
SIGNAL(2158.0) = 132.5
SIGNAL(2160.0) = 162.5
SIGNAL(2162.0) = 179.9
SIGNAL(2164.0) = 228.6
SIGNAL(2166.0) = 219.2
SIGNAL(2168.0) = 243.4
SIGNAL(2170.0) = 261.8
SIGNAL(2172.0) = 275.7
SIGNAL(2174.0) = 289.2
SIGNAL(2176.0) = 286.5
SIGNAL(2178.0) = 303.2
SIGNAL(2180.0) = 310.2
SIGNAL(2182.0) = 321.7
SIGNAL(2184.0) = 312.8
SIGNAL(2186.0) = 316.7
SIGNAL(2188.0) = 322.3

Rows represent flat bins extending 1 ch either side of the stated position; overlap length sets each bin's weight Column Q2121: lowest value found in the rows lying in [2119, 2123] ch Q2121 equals 244.8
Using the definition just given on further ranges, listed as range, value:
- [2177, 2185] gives 303.2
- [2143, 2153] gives 95.8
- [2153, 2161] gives 110.7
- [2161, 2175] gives 179.9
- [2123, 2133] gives 232.3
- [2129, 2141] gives 153.1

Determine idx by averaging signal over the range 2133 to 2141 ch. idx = 178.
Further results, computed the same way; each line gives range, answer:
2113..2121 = 223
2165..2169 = 231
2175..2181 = 300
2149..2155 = 102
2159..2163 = 171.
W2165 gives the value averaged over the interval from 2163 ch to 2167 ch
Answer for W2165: 224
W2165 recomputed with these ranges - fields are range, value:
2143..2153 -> 106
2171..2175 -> 282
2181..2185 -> 317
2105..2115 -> 187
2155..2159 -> 127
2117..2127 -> 241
